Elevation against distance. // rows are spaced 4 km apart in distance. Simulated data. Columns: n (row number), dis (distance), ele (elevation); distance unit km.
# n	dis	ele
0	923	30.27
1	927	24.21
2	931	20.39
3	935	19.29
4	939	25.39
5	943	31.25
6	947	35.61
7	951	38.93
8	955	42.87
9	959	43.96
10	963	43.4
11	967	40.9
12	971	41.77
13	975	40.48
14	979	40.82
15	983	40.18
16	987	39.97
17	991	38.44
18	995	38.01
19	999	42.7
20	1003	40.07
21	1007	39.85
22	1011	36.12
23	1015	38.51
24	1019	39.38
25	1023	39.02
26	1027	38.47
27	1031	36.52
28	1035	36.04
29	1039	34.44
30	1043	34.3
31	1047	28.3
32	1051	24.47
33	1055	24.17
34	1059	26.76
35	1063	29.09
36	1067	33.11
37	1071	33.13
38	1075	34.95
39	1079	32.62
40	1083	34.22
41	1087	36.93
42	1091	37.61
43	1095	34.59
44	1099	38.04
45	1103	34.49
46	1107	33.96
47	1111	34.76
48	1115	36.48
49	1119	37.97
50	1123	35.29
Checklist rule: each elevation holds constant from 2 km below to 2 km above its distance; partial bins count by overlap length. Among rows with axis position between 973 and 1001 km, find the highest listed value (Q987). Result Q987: 42.7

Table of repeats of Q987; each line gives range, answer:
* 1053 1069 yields 33.11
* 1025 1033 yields 38.47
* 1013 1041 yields 39.38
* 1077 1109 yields 38.04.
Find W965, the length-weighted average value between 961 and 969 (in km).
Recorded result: 42.1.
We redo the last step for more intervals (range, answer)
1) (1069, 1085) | 33.7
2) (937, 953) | 32.8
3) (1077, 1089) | 34.6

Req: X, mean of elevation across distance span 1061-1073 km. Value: 31.8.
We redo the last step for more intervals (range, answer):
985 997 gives 38.8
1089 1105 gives 36.2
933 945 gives 25.3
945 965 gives 41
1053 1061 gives 25.5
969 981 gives 41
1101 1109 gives 34.2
